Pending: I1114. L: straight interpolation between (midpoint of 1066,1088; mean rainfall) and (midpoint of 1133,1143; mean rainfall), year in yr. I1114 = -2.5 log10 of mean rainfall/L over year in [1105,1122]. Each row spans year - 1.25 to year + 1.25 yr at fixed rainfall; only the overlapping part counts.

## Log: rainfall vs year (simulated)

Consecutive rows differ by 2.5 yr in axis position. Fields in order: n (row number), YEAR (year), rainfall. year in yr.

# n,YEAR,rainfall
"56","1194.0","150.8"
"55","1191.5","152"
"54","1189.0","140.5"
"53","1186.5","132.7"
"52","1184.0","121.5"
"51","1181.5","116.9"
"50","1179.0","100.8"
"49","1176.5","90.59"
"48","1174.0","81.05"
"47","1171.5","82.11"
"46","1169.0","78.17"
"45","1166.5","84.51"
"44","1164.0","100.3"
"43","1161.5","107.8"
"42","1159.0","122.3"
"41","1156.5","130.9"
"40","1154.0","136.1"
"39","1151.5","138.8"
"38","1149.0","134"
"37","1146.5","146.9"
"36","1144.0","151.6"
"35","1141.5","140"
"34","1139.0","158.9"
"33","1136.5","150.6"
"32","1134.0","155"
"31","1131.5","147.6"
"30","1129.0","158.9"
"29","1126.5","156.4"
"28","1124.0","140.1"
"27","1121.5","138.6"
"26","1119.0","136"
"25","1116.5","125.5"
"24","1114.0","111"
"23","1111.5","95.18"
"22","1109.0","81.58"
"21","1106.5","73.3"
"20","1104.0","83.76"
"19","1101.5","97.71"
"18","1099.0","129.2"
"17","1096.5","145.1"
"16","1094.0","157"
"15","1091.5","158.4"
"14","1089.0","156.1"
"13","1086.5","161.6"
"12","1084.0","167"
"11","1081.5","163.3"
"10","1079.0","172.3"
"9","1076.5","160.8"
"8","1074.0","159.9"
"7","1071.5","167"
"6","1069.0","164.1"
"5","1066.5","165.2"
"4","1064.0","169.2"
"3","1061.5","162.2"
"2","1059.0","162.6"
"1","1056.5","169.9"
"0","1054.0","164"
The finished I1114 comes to 0.41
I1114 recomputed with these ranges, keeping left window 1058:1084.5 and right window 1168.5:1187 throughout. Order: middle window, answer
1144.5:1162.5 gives -0.151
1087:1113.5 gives 0.240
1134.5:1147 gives -0.220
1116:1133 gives -0.095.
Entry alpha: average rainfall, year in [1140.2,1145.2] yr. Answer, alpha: 146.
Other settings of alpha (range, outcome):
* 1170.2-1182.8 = 94.3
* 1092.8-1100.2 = 144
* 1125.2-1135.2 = 154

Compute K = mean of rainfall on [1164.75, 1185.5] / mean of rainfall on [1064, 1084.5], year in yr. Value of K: 0.58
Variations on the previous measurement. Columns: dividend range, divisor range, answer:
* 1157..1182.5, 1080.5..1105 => 0.68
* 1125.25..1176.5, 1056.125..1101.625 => 0.80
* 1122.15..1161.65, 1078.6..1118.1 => 1.11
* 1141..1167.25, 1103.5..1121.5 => 1.22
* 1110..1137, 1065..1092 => 0.84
